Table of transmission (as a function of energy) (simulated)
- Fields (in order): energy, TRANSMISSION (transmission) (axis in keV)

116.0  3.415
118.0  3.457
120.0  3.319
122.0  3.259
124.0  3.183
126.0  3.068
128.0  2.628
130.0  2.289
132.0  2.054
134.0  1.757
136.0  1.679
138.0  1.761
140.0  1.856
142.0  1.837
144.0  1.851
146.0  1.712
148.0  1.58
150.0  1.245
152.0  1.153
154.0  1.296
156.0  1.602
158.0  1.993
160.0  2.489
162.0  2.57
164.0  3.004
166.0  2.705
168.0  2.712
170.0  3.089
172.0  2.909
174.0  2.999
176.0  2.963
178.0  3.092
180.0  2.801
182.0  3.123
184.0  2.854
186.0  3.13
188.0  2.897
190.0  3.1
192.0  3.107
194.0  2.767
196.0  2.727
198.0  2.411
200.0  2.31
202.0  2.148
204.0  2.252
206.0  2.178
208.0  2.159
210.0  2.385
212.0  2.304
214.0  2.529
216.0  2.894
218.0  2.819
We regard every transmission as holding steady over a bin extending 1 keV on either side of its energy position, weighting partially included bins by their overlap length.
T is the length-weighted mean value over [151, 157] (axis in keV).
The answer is 1.35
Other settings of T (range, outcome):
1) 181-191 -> 3.02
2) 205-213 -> 2.26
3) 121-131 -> 2.89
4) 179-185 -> 2.93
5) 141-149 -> 1.74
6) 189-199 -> 2.82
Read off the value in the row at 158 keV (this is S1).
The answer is 1.993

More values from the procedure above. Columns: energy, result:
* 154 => 1.296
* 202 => 2.148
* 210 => 2.385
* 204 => 2.252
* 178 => 3.092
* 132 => 2.054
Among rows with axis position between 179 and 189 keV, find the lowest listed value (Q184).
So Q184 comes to 2.801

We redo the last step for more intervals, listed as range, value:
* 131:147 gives 1.679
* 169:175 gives 2.909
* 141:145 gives 1.837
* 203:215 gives 2.159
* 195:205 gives 2.148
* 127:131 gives 2.289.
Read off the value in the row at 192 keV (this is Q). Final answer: 3.107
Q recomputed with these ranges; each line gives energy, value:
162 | 2.57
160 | 2.489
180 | 2.801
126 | 3.068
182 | 3.123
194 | 2.767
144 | 1.851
